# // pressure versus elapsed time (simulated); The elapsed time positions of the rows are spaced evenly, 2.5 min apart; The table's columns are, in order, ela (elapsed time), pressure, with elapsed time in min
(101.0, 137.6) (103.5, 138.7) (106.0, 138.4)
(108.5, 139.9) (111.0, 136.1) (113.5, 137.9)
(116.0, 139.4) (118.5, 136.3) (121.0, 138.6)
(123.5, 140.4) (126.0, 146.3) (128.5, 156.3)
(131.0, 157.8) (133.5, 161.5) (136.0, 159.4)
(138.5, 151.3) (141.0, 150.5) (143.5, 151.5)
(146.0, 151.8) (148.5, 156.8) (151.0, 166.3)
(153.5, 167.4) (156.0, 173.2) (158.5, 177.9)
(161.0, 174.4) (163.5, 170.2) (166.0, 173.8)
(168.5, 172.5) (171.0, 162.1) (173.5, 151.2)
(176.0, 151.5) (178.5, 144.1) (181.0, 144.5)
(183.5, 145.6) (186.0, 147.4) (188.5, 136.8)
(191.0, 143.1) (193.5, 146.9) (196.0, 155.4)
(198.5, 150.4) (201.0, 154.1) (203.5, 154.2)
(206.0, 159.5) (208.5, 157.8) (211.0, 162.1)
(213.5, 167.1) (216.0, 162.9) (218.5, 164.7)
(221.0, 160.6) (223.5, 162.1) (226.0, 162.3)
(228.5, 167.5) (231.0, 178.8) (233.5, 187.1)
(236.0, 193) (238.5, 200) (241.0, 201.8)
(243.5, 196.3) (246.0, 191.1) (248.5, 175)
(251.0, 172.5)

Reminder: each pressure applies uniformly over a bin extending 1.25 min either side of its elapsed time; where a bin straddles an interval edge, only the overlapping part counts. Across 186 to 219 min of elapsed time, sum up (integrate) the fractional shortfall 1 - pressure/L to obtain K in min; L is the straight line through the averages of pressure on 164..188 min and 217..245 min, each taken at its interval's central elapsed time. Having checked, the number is 2.42 min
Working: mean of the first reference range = 155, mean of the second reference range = 179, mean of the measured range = 154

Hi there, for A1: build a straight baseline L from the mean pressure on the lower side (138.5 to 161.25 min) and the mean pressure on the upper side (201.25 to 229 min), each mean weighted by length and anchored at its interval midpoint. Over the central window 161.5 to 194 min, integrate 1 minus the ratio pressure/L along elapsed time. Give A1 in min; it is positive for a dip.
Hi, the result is 1.6 min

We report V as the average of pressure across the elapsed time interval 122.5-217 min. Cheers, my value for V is 157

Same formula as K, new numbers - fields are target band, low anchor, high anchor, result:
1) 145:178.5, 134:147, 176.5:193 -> -3.5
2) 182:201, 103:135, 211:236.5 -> 1.7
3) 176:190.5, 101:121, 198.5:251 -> 1.4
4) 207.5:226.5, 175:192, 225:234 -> 0.3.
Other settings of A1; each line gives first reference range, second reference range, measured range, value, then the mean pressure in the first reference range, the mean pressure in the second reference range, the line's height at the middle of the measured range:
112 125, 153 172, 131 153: -0.1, 139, 172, 156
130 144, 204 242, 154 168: -1.2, 155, 172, 160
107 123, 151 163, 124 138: -0.4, 138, 172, 151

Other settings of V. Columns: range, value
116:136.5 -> 149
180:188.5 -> 145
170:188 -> 149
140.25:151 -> 154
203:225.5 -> 161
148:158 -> 168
